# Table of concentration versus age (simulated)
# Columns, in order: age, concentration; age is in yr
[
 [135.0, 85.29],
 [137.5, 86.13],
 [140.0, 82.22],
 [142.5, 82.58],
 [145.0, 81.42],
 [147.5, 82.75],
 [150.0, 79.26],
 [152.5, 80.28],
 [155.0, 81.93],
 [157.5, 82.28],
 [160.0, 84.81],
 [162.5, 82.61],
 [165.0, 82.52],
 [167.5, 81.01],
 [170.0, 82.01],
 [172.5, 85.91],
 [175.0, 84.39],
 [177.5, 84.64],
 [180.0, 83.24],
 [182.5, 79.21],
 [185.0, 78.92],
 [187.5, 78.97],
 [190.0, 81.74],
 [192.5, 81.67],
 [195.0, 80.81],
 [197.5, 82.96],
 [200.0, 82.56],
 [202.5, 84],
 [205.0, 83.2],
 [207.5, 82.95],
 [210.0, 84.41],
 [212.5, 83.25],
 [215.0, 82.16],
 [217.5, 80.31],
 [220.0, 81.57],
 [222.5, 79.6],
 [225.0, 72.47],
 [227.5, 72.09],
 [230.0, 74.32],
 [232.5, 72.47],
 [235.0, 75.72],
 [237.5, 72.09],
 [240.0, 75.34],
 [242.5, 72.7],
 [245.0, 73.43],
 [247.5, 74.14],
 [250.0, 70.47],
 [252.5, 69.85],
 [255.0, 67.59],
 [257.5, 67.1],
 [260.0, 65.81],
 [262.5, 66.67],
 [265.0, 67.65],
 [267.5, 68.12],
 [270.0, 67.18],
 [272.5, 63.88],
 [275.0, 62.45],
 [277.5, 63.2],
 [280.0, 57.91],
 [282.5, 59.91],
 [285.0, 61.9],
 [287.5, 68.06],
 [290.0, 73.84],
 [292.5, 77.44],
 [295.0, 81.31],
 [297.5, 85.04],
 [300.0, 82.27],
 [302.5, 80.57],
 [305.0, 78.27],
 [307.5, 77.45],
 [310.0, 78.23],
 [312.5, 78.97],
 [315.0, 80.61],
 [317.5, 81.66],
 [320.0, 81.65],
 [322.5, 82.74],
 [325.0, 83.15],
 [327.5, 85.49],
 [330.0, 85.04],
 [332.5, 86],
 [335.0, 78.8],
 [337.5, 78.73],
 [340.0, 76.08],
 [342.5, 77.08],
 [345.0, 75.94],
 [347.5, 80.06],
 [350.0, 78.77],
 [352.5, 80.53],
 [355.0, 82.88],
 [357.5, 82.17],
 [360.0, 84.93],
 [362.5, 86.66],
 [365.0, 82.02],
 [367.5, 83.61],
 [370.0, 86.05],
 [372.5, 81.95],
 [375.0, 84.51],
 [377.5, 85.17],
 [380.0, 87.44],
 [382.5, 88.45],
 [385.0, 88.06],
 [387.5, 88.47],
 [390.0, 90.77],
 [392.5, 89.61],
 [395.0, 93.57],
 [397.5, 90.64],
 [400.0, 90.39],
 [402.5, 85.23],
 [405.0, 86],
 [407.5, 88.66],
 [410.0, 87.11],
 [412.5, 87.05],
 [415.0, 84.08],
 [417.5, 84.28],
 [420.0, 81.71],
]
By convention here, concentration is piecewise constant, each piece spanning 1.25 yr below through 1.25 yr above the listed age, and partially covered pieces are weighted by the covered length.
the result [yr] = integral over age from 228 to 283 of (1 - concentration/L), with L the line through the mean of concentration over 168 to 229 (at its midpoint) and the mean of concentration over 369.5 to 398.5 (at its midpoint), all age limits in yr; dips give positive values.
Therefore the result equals 9.6 yr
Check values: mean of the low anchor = 81.3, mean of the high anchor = 87.9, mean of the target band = 68.7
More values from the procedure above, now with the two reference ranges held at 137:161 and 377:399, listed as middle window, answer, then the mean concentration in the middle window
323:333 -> 0.32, 84.7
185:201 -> 0.44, 81.2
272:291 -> 4.94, 63.8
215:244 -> 3.08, 75.6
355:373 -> 0.94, 83.9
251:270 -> 3.99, 67.6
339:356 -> 1.80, 78.7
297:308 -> 0.77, 80.6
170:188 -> 0.17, 82.3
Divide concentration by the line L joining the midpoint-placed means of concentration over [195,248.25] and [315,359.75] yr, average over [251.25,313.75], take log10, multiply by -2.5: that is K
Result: 0.13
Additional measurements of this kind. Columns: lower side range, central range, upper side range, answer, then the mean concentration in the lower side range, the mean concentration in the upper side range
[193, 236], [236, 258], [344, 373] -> 0.12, 79.8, 82.2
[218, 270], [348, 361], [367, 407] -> 0.03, 72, 87.6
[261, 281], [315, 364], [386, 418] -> -0.06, 64.7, 88.2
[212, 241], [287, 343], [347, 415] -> 0.02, 76.6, 86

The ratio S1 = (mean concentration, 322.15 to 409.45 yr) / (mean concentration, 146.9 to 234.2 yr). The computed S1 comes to 1.0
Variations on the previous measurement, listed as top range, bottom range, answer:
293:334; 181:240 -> 1.03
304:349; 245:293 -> 1.20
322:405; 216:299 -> 1.19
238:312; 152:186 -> 0.86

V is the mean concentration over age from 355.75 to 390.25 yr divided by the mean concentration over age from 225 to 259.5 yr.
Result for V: 1.2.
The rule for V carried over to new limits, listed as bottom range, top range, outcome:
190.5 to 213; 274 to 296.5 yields 0.82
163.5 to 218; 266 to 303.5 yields 0.85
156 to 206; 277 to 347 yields 0.94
